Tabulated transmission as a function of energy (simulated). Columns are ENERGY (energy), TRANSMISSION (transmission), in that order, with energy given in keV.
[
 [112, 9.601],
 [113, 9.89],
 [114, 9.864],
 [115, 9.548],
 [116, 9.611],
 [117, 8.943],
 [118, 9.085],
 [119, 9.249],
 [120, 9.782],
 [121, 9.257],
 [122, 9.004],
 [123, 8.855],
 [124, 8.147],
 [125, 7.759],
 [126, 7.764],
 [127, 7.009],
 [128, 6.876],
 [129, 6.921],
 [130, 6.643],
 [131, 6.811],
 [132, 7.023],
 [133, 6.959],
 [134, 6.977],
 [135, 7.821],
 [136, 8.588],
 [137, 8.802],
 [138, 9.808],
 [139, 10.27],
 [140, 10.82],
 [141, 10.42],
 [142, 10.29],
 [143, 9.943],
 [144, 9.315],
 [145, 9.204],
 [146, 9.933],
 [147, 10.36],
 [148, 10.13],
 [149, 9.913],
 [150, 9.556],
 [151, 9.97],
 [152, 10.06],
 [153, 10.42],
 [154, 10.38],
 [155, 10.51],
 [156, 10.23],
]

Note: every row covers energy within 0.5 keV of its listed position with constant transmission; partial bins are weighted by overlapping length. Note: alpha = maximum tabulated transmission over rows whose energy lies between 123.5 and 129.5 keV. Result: 8.147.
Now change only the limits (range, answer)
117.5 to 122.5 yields 9.782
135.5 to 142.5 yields 10.82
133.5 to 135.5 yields 7.821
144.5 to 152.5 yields 10.36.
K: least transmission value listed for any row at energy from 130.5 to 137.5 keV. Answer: 6.811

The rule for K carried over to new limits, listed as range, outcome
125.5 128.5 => 6.876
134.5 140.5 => 7.821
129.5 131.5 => 6.643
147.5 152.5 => 9.556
